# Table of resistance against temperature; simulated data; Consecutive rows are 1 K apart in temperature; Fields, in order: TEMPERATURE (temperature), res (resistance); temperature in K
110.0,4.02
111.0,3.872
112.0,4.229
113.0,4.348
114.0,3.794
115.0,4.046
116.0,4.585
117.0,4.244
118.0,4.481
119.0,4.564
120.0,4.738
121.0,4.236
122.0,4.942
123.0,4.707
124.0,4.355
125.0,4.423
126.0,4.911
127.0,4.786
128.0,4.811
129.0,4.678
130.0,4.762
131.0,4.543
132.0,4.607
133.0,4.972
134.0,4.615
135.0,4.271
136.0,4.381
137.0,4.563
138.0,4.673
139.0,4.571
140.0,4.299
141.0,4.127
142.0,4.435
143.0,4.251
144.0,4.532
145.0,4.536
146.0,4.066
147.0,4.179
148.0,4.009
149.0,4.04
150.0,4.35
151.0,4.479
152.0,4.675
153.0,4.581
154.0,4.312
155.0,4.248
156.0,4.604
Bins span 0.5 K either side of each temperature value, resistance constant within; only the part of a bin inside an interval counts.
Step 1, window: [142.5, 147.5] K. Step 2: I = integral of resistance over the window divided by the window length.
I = 4.31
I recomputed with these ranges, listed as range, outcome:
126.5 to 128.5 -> 4.8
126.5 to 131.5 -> 4.72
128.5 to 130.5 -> 4.72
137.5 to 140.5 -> 4.51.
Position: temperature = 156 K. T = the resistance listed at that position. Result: 4.604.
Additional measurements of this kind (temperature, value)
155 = 4.248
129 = 4.678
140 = 4.299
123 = 4.707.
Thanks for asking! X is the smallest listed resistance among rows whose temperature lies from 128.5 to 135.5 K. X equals 4.271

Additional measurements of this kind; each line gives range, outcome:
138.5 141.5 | 4.127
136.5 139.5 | 4.563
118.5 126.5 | 4.236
